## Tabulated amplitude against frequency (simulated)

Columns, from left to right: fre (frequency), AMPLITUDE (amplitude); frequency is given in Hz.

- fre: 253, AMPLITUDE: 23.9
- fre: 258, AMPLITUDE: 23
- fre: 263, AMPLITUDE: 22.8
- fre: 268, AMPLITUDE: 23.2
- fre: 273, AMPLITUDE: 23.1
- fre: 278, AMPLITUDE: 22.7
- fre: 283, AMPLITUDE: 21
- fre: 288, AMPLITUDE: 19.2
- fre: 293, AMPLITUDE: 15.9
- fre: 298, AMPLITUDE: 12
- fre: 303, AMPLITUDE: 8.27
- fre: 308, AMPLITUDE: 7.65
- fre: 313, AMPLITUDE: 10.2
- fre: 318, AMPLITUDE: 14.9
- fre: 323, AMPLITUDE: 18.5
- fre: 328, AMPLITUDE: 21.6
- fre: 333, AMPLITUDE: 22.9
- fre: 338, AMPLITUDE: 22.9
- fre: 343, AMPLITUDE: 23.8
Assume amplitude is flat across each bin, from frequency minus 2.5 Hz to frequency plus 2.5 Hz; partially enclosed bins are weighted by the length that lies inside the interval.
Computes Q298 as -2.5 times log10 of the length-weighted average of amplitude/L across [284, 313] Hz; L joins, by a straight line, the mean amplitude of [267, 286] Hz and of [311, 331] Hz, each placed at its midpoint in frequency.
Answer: 0.47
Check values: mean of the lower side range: 22.4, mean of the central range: 12.8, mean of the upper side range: 16.6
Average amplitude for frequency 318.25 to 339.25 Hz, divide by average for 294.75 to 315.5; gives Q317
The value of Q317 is 2.12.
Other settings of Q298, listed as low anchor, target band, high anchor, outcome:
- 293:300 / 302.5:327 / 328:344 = 0.38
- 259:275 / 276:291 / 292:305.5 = -0.21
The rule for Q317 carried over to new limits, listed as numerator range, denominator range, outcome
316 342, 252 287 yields 0.91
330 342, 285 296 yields 1.32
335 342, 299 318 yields 2.36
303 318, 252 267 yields 0.42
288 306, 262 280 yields 0.56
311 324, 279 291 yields 0.70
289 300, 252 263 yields 0.63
